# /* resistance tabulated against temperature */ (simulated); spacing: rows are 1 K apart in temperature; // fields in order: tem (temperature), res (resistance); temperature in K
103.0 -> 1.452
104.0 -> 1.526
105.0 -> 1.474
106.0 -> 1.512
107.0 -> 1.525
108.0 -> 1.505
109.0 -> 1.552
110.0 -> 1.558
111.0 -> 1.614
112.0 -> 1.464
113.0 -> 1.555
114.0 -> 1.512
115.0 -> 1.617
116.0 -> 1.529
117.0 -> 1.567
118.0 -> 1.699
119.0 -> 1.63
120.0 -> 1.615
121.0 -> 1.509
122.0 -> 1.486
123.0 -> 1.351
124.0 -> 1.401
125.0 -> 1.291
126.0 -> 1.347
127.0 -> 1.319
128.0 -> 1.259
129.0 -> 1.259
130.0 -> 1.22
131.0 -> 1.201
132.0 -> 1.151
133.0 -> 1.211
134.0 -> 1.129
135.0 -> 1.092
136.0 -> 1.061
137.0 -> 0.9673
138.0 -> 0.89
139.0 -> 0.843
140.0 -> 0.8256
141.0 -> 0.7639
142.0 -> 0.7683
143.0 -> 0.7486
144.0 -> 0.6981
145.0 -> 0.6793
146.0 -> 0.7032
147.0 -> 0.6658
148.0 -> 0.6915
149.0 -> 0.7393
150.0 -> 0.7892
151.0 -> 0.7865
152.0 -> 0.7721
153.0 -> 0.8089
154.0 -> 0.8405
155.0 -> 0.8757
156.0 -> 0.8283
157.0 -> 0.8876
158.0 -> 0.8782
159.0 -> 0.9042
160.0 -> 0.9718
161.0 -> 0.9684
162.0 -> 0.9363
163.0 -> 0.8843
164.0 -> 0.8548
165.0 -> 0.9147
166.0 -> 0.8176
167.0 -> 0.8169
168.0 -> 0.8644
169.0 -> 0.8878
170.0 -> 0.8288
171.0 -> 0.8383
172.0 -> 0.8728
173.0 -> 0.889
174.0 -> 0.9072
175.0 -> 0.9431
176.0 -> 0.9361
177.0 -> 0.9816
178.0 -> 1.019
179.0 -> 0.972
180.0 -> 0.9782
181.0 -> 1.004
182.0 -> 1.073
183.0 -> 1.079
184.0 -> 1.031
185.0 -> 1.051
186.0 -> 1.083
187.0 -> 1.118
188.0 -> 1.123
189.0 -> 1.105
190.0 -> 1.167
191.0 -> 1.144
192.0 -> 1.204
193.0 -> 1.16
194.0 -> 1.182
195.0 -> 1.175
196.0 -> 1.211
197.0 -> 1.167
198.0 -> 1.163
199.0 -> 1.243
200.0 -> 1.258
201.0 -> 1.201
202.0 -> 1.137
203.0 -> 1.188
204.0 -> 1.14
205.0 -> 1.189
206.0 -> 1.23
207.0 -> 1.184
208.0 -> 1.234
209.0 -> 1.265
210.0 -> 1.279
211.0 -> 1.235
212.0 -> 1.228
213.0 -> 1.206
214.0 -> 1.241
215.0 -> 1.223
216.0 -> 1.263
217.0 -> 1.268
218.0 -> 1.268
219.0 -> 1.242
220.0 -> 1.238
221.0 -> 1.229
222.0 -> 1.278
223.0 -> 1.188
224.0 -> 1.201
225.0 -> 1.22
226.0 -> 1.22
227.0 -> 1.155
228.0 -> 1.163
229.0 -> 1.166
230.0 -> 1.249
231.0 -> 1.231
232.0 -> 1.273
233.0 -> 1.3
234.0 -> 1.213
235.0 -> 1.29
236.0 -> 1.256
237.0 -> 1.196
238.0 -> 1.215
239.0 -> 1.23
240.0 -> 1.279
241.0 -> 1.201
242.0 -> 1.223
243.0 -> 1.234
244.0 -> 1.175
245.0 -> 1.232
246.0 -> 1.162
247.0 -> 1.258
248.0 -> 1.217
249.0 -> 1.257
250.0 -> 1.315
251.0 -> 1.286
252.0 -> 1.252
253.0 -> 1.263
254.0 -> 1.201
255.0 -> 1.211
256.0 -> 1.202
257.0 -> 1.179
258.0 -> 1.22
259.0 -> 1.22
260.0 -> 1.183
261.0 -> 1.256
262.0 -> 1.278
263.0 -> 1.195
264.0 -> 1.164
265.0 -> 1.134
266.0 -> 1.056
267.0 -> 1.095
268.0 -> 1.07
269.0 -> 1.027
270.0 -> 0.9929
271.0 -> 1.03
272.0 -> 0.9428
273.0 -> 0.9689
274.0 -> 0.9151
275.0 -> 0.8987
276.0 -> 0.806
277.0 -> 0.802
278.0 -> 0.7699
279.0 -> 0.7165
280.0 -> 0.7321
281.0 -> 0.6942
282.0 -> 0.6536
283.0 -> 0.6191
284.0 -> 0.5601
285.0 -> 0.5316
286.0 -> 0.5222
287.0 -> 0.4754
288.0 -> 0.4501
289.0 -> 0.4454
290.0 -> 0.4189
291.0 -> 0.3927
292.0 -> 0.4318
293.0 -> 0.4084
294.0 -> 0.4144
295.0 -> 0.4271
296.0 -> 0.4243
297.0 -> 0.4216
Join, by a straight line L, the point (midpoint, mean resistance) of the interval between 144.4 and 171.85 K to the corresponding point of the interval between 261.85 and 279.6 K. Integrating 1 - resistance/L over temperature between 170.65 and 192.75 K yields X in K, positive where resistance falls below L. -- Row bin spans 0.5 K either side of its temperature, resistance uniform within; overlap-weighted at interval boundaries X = -4.2 K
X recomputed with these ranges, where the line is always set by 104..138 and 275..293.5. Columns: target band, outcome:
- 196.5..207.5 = -2.2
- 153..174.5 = 5.5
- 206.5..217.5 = -3.4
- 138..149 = 4.6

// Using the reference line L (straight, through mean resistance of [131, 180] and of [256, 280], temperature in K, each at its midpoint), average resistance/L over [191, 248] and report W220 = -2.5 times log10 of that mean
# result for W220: -0.248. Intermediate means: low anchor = 0.882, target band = 1.22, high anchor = 1.04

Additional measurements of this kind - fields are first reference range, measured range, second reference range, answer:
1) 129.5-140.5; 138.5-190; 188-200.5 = 0.25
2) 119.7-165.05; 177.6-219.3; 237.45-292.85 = -0.18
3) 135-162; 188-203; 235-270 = -0.18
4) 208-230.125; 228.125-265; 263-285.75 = -0.17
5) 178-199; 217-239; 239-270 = -0.06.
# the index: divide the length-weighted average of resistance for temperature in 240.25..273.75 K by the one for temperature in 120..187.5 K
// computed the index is 1.20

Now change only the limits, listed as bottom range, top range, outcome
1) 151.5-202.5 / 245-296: 0.91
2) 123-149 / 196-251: 1.21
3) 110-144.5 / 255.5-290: 0.72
